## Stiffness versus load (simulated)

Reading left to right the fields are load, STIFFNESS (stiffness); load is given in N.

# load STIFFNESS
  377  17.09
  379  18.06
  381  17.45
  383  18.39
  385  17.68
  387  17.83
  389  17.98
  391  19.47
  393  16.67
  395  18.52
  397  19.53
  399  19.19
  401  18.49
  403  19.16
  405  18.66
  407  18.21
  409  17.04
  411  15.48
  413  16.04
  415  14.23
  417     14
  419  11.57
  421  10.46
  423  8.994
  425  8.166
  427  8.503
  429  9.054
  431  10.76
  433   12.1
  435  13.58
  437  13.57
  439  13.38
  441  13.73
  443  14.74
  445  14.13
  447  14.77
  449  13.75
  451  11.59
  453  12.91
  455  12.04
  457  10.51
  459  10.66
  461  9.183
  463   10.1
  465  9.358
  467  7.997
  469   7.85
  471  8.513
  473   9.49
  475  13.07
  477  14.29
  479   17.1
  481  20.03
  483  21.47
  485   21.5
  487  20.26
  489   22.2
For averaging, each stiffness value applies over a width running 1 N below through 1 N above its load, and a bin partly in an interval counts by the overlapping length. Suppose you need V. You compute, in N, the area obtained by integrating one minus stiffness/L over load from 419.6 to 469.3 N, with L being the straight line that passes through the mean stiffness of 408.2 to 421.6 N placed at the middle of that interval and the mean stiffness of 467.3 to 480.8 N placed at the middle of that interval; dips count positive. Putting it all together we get 6.7 N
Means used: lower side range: 14.2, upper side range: 12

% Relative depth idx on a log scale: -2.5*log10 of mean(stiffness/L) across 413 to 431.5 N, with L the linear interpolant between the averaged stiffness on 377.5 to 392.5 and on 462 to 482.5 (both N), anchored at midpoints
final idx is 0.38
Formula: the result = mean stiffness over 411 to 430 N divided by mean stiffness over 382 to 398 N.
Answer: 0.63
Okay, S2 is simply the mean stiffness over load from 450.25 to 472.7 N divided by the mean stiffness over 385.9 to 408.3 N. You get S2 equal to 0.54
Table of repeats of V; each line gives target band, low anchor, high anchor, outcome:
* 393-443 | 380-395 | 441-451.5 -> 5.14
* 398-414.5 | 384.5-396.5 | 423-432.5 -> -3.82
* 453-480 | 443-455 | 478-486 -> 9.63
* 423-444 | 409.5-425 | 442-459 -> 2.01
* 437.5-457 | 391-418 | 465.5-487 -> 2.84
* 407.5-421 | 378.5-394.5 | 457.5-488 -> 1.60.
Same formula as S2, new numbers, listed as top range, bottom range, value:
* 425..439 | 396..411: 0.61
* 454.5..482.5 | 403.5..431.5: 0.89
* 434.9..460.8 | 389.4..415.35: 0.72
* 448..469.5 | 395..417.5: 0.61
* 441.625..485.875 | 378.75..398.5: 0.71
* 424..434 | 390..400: 0.52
